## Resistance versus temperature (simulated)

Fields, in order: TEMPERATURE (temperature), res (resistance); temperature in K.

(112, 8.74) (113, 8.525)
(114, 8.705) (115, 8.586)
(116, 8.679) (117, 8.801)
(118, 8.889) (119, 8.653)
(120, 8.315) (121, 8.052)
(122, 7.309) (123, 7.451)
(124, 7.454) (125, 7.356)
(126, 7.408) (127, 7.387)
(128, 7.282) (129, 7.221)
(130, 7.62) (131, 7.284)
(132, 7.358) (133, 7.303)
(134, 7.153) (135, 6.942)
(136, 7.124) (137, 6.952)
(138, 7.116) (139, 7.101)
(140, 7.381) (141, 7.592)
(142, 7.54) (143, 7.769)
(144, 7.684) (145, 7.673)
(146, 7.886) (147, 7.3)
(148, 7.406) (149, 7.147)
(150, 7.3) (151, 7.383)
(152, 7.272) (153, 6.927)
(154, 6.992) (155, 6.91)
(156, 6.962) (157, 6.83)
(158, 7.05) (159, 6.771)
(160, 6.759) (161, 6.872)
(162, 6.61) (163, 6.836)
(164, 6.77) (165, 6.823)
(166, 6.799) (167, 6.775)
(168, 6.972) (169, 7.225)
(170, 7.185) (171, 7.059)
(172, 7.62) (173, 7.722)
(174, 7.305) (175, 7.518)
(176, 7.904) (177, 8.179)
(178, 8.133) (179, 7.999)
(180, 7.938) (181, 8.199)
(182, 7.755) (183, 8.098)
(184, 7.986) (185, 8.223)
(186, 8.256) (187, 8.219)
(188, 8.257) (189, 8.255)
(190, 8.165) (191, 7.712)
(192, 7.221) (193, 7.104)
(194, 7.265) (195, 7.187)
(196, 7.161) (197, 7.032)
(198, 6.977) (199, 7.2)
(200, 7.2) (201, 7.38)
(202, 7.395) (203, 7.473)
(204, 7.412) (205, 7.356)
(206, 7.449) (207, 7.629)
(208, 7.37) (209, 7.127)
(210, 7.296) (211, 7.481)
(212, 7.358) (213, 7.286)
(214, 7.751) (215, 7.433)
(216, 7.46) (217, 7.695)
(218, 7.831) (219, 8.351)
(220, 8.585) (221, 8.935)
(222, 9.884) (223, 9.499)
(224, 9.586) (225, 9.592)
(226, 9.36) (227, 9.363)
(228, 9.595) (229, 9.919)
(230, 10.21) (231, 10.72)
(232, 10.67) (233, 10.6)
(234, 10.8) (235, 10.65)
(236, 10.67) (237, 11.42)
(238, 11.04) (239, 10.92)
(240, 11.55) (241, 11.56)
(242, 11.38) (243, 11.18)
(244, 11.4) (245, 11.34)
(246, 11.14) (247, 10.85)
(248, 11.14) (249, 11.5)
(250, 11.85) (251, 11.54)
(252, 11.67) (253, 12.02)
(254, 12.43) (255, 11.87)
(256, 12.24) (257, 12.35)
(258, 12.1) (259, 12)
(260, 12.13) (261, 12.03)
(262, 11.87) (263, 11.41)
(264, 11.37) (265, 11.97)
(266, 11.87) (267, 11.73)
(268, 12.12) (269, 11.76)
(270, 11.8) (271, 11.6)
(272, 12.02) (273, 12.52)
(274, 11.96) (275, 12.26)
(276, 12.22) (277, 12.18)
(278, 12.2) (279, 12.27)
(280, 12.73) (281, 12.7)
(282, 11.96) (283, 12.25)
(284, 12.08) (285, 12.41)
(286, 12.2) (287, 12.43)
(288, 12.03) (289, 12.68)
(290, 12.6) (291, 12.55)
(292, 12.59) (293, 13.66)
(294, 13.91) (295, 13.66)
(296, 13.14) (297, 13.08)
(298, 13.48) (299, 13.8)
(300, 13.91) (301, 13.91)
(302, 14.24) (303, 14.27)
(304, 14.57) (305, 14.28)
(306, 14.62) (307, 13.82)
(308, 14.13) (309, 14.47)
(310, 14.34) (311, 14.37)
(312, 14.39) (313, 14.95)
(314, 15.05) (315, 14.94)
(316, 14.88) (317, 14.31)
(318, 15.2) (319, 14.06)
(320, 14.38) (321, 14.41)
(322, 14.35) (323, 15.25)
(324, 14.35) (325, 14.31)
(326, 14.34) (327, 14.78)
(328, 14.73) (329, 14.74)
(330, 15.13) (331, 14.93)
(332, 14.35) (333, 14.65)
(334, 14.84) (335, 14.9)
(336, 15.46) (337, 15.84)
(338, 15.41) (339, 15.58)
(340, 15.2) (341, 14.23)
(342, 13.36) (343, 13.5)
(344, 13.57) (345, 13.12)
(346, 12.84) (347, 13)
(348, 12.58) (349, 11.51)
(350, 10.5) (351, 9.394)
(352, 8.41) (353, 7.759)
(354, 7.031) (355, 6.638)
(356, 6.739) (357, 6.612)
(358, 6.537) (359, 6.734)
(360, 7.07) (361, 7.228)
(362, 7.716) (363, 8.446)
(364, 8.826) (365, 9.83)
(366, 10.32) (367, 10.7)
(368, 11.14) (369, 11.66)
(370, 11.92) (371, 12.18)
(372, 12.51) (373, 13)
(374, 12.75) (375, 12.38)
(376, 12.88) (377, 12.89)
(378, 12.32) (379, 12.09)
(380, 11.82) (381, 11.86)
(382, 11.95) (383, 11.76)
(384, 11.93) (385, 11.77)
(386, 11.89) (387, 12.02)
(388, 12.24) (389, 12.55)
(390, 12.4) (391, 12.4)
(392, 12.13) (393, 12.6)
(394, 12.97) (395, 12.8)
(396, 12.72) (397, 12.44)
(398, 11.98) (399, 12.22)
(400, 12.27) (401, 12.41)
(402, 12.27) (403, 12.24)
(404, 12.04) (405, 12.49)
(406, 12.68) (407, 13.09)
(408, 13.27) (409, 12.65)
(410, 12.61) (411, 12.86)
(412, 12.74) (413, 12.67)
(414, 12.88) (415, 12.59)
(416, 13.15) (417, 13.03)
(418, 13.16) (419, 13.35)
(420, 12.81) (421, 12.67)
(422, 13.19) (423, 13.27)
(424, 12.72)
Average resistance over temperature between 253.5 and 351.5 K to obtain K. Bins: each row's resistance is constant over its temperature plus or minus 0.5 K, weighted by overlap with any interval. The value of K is 13.3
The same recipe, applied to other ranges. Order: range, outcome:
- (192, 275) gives 9.91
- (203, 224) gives 7.89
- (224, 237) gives 10.2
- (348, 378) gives 9.79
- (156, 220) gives 7.46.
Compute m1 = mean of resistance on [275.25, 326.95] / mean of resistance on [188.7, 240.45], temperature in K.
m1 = 1.59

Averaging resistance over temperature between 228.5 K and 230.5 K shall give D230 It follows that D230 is 10.1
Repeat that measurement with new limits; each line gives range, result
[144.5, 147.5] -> 7.62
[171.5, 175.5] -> 7.54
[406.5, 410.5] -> 12.9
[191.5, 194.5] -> 7.2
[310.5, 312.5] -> 14.4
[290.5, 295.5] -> 13.3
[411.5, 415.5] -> 12.7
